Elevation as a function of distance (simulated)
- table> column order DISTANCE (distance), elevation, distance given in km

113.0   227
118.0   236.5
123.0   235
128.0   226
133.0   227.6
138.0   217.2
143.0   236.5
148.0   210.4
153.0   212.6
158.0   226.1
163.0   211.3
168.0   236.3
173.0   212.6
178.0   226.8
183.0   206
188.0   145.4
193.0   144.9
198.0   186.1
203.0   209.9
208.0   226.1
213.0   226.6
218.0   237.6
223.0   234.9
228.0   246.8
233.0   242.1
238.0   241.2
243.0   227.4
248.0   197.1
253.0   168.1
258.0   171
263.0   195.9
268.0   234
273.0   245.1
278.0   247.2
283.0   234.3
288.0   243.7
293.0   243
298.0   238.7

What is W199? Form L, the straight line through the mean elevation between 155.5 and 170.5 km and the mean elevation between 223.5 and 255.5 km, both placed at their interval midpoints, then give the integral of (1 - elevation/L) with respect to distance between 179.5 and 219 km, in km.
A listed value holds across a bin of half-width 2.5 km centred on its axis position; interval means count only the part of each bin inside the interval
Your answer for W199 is 4.6 km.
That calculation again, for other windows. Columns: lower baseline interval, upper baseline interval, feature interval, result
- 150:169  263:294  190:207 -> 3.2 km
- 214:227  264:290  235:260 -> 3.7 km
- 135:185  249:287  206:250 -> -3.1 km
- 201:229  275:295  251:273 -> 3.6 km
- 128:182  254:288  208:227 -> -1.1 km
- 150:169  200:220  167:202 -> 4.6 km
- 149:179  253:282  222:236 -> -1.6 km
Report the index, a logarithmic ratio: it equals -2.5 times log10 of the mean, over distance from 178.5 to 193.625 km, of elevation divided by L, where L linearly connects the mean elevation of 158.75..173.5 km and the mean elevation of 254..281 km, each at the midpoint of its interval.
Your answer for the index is 0.25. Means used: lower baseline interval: 222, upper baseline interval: 216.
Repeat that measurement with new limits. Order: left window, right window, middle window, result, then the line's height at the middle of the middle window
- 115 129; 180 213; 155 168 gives -0.06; 210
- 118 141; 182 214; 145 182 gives -0.05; 209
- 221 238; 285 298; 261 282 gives 0.05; 242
